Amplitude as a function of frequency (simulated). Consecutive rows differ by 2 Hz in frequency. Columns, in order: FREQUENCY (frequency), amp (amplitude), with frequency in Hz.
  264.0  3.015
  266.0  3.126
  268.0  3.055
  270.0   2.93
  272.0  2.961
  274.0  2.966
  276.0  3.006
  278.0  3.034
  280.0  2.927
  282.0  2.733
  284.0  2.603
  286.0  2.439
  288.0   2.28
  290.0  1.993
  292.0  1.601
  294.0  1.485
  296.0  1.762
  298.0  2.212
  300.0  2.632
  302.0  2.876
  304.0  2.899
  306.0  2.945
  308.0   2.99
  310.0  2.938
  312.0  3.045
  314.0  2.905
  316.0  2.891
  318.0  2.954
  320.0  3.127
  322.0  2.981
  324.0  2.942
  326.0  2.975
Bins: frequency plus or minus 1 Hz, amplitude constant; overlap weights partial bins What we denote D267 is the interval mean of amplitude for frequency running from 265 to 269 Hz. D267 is 3.09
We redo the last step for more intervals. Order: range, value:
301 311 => 2.93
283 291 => 2.33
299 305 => 2.8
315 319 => 2.92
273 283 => 2.93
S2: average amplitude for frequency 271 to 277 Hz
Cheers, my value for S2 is 2.98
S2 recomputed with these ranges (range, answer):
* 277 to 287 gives 2.75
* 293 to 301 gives 2.02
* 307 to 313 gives 2.99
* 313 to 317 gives 2.9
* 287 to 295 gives 1.84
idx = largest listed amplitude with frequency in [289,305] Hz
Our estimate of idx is 2.899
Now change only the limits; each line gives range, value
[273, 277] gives 3.006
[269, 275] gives 2.966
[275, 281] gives 3.034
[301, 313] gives 3.045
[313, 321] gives 3.127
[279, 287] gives 2.927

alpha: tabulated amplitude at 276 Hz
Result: 3.006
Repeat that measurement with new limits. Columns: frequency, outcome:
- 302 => 2.876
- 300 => 2.632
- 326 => 2.975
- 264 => 3.015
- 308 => 2.99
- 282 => 2.733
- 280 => 2.927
